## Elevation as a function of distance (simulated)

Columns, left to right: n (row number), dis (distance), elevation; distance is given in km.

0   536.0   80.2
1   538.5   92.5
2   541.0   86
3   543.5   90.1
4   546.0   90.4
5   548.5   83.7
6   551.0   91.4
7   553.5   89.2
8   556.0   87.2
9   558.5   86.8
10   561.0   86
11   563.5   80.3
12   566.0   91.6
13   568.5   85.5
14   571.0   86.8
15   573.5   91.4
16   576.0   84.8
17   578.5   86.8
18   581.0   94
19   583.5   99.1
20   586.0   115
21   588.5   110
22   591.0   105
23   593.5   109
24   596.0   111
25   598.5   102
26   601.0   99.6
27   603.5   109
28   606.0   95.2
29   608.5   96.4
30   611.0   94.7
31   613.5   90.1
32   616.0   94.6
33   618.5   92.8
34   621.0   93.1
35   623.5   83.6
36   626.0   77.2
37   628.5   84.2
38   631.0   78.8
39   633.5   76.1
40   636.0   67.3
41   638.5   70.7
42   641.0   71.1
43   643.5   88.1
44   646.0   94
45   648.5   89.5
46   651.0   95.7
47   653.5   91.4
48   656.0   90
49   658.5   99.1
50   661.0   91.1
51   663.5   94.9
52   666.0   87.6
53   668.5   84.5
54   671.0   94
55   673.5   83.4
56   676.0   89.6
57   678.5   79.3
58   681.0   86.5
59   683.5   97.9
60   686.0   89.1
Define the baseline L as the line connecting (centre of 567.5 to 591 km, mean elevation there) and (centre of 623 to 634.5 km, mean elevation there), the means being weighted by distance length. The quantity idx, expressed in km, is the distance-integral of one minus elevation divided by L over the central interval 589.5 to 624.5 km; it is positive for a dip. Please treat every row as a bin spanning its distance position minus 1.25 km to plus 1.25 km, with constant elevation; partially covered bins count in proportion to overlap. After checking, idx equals -4.71 km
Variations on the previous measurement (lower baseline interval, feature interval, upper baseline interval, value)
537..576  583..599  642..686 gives -3.50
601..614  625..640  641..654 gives 2.78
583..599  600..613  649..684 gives 0.73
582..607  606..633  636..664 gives 2.49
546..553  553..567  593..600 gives 0.87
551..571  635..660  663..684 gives 0.54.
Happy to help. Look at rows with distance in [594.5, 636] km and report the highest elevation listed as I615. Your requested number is 111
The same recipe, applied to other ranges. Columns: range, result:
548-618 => 115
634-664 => 99.1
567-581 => 94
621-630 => 93.1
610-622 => 94.7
